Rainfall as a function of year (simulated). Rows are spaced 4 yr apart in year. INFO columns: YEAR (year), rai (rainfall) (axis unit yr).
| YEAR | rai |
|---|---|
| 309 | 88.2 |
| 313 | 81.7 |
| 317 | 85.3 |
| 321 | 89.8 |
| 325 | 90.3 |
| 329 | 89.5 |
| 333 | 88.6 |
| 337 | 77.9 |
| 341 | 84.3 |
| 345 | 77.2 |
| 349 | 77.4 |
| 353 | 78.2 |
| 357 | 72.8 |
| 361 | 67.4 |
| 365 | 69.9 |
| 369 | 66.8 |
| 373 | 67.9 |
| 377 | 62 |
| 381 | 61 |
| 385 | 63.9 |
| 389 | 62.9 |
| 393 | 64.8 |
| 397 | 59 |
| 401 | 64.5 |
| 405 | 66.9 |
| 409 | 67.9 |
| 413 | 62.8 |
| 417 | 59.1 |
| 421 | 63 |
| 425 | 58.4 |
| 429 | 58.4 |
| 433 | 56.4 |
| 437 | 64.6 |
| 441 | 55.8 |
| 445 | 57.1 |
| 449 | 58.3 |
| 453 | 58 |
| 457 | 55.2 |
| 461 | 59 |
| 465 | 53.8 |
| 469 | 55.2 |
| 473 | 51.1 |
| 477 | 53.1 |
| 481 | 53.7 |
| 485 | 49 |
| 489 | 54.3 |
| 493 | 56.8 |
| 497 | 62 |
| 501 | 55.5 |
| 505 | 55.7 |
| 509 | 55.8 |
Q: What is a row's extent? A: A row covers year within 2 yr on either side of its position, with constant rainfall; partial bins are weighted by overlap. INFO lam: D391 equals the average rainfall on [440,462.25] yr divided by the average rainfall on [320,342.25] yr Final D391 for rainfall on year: 0.7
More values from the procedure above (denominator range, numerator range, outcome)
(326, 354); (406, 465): 0.72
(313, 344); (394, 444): 0.71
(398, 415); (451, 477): 0.85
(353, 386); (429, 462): 0.86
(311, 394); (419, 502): 0.75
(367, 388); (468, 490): 0.82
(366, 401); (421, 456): 0.92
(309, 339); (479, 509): 0.64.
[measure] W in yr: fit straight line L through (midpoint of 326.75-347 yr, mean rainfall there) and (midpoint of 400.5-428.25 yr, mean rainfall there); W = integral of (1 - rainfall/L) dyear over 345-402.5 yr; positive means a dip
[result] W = 5.0 yr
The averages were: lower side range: 83.6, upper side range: 62.9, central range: 67.4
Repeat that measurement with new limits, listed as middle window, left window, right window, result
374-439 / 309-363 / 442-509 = 5.8 yr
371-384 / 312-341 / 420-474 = 1.8 yr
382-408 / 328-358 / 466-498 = 2.6 yr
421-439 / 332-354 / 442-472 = 0.7 yr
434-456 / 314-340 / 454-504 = 1.3 yr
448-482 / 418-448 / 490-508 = 1.7 yr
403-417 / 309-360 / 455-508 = 0.7 yr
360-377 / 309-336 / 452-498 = 2.2 yr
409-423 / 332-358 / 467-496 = 0.7 yr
